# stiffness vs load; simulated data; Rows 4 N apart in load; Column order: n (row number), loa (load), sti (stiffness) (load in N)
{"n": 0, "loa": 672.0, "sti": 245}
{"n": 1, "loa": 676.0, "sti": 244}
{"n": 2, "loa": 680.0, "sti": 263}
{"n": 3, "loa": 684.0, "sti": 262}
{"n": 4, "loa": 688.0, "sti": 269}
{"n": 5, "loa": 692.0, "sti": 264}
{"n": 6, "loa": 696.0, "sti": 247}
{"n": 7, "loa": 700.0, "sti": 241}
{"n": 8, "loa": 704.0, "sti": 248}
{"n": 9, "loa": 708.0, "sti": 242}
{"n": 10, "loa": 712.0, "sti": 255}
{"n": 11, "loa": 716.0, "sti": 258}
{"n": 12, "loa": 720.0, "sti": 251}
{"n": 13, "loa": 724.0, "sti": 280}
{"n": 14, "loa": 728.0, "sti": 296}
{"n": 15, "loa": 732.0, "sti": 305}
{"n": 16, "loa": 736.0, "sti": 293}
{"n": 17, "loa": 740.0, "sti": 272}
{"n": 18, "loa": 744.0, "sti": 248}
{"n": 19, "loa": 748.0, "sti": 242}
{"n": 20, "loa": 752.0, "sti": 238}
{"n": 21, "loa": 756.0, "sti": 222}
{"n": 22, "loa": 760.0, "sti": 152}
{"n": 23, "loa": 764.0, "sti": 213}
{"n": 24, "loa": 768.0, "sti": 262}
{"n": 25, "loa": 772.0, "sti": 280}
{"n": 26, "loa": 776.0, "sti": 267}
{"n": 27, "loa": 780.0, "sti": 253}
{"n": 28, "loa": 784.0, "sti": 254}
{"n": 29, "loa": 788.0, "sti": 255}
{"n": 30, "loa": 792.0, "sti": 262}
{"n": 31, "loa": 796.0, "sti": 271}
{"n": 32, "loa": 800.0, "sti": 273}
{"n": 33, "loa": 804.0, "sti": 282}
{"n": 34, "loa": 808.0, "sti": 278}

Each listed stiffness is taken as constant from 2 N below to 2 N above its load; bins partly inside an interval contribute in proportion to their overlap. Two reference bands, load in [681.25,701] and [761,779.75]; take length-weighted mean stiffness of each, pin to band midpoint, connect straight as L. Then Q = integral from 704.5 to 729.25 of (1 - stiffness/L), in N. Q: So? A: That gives -0.65 N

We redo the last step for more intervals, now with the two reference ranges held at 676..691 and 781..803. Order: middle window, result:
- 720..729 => -0.6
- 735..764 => 3.1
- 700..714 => 0.8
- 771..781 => -0.1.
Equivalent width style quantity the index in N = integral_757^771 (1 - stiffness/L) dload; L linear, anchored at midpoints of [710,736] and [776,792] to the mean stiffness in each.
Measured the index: 2.54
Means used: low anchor 276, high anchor 257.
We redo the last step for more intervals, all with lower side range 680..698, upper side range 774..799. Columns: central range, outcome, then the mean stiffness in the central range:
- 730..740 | -1.3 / 294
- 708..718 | 0.3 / 254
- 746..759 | 1.7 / 228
